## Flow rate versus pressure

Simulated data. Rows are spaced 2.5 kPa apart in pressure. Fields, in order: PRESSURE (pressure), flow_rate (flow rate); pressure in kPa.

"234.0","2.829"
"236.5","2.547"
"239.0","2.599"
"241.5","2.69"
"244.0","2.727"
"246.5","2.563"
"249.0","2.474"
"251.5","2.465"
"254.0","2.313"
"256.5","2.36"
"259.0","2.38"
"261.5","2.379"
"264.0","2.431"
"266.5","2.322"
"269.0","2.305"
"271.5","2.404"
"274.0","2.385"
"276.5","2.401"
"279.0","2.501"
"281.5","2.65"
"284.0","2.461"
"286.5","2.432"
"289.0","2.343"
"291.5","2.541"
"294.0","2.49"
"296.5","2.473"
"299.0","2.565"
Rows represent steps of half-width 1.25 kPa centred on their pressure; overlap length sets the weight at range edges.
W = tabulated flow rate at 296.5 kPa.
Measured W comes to 2.473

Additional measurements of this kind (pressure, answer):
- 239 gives 2.599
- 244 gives 2.727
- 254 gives 2.313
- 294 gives 2.49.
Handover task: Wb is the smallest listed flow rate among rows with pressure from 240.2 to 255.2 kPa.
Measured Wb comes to 2.313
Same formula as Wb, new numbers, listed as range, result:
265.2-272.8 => 2.305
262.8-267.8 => 2.322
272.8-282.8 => 2.385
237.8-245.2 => 2.599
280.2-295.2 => 2.343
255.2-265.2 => 2.36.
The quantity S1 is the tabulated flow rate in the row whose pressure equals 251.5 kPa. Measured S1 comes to 2.465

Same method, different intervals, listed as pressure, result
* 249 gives 2.474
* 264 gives 2.431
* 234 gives 2.829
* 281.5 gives 2.65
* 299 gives 2.565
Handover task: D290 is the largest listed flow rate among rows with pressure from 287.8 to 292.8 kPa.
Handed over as 2.541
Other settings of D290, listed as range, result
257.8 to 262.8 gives 2.38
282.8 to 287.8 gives 2.461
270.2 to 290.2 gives 2.65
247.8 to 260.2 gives 2.474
